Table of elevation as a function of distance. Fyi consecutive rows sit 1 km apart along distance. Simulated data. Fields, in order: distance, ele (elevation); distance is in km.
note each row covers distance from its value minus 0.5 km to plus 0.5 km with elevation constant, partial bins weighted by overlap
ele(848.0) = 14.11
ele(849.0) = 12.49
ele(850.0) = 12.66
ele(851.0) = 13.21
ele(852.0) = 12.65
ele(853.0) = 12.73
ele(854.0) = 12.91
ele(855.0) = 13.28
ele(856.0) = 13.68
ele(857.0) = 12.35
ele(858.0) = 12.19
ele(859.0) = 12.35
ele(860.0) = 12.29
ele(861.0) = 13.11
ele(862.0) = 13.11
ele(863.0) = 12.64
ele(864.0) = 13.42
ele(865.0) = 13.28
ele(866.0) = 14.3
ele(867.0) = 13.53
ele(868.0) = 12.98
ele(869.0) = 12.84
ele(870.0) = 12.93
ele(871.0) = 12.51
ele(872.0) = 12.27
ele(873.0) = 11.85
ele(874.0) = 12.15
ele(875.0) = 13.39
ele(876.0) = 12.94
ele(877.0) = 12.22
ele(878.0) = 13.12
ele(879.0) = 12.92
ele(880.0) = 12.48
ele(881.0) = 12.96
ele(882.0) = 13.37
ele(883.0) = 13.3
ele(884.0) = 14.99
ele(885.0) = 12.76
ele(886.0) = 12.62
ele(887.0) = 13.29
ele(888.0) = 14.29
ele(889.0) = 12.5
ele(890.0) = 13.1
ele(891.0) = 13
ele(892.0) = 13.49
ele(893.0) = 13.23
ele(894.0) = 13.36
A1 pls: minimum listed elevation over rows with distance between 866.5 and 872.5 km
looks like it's 12.27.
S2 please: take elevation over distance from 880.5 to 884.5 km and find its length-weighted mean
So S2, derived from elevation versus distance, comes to 13.7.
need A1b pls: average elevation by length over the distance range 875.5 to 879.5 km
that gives 12.8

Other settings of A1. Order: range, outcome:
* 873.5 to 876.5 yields 12.15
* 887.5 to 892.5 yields 12.5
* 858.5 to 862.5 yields 12.29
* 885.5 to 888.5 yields 12.62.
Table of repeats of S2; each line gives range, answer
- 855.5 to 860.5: 12.6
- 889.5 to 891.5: 13.1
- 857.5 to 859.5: 12.3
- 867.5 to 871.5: 12.8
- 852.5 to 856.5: 13.2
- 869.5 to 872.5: 12.6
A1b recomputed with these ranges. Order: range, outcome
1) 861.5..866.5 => 13.3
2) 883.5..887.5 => 13.4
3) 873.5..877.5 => 12.7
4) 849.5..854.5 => 12.8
